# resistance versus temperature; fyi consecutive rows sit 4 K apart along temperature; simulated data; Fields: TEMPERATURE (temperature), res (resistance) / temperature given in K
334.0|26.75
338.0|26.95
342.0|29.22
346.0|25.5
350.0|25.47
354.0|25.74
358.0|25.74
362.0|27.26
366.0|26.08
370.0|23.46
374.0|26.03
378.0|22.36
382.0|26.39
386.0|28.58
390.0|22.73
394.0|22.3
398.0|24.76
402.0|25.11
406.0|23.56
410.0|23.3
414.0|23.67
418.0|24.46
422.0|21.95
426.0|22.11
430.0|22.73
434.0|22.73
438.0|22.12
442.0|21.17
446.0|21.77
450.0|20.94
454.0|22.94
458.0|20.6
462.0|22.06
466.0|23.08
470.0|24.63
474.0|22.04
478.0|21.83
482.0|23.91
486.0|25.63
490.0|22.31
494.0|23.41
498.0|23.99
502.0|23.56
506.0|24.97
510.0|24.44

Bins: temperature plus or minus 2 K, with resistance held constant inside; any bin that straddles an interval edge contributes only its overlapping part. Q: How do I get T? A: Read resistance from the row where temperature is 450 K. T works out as 20.94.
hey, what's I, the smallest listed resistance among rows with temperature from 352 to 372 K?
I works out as 23.46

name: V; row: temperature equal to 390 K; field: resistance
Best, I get 22.73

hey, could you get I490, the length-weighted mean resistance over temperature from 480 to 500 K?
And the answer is 23.8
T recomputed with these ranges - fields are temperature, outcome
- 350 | 25.47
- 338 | 26.95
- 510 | 24.44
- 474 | 22.04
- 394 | 22.3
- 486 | 25.63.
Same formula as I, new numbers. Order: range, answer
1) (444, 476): 20.6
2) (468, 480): 21.83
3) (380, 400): 22.3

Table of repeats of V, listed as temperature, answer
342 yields 29.22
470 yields 24.63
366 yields 26.08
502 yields 23.56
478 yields 21.83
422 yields 21.95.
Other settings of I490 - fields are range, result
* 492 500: 23.7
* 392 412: 23.8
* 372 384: 24.9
